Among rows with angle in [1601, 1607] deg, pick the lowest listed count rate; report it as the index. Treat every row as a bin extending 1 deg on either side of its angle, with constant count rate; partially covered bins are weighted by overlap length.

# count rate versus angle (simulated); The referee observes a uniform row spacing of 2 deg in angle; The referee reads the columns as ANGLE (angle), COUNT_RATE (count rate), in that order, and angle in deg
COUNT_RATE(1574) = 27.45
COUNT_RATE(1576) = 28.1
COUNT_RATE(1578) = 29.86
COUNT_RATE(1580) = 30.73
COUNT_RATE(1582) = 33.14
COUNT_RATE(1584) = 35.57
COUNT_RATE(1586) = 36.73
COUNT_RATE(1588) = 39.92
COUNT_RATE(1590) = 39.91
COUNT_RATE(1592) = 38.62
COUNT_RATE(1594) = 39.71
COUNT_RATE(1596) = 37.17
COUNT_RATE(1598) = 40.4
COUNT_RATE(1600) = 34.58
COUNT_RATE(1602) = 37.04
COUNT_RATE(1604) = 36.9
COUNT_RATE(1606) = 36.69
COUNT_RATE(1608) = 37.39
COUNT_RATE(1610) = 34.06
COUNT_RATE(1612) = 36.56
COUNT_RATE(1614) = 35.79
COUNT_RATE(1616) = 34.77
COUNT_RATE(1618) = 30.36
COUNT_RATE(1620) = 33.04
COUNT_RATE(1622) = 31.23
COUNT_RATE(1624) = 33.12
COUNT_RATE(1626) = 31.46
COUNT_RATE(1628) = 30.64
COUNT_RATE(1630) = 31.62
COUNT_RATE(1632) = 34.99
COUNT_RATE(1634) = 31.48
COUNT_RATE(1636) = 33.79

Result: 36.69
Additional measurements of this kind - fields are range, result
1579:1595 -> 30.73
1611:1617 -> 34.77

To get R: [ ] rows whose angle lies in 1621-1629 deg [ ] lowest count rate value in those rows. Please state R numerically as 30.64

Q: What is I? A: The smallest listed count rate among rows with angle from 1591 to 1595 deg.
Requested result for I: 38.62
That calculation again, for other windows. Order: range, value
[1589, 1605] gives 34.58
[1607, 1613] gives 34.06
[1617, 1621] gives 30.36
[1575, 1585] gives 28.1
